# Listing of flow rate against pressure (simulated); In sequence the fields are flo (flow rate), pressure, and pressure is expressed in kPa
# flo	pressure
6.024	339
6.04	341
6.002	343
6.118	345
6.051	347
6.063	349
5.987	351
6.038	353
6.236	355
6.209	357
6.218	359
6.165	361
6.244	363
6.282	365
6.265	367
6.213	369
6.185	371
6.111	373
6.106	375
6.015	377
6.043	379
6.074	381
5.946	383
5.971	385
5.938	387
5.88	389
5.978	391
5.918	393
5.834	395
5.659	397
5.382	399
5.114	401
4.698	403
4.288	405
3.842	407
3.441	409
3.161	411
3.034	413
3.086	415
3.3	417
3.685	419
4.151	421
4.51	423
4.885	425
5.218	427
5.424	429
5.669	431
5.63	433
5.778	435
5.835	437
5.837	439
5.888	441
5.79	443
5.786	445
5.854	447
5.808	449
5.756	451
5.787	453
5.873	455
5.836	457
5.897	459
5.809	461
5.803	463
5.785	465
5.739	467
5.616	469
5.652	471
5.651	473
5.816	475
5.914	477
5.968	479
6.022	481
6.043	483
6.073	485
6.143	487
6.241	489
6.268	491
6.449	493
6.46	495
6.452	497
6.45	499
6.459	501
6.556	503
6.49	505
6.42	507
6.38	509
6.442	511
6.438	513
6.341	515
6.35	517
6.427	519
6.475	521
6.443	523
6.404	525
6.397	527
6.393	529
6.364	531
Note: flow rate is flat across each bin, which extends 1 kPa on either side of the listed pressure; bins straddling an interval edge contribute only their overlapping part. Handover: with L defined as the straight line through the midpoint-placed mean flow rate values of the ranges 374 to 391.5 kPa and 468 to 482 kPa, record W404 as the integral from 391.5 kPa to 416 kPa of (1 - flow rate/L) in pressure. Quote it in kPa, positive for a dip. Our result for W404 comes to 6.0 kPa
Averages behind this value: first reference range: 6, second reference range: 5.81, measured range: 4.49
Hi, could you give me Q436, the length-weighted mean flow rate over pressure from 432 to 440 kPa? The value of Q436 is 5.77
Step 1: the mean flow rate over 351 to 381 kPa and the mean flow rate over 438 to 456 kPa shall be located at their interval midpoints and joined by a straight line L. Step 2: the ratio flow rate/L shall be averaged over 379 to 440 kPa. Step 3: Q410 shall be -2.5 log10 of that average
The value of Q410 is 0.20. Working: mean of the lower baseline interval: 6.16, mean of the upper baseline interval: 5.82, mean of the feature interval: 4.99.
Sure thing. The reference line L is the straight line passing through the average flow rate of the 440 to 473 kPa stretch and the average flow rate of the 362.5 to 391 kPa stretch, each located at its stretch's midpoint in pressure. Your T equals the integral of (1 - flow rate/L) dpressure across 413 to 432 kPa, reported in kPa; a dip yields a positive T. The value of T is 5.0 kPa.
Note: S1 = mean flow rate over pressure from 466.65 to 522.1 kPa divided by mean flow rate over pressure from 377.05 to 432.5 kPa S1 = 1.26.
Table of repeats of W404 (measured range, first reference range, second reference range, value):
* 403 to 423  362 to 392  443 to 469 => 7.71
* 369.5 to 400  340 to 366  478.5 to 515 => 1.14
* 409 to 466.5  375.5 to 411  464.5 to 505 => 5.92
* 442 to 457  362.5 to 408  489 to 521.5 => 0.72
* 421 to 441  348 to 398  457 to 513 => 2.33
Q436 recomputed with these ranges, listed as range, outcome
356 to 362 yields 6.2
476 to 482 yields 5.97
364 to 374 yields 6.21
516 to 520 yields 6.39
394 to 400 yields 5.62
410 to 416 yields 3.09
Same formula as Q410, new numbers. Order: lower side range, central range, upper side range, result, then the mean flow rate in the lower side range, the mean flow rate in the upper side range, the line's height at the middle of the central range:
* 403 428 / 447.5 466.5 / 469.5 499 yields -0.117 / 3.92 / 6.09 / 5.23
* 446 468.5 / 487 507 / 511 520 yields -0.035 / 5.81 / 6.39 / 6.21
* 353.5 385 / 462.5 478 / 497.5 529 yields 0.108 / 6.15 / 6.43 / 6.35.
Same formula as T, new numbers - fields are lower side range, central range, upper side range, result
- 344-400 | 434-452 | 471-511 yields 1.0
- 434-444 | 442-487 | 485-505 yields 1.8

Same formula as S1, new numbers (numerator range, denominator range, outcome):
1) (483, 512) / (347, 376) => 1.03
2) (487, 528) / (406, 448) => 1.35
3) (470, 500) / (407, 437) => 1.39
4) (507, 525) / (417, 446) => 1.23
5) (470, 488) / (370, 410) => 1.07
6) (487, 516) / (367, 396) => 1.06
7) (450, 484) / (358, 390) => 0.95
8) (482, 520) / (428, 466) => 1.10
